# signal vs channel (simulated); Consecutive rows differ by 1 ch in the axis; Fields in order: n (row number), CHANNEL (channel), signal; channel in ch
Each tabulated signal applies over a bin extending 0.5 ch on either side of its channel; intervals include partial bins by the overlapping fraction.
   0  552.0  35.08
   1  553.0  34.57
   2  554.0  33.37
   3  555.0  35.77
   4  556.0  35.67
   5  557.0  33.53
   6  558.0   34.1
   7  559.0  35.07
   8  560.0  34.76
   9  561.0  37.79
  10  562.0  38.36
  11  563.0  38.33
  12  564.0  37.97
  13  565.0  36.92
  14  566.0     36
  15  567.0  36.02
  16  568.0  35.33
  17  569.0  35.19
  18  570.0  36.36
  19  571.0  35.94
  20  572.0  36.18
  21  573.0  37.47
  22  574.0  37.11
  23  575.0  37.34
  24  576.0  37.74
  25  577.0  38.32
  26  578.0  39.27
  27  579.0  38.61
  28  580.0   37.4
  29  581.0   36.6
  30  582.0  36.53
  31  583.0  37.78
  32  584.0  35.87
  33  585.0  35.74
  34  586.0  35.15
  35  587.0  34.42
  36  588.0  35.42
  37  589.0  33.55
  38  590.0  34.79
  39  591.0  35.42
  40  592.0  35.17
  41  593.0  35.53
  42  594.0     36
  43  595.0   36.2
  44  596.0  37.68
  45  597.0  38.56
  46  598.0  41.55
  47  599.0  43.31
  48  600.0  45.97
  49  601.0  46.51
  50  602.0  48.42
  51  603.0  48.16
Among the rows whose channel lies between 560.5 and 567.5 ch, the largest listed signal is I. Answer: 38.36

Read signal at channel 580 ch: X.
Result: 37.4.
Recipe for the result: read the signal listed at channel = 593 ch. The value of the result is 35.53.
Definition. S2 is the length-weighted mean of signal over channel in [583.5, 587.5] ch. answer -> 35.3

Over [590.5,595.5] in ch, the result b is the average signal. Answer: 35.7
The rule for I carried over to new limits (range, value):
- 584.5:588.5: 35.74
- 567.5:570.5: 36.36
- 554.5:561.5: 37.79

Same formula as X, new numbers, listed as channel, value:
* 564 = 37.97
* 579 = 38.61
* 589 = 33.55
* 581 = 36.6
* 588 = 35.42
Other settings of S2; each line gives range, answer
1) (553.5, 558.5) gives 34.5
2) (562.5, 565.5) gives 37.7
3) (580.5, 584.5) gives 36.7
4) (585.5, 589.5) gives 34.6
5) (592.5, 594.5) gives 35.8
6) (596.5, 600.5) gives 42.3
